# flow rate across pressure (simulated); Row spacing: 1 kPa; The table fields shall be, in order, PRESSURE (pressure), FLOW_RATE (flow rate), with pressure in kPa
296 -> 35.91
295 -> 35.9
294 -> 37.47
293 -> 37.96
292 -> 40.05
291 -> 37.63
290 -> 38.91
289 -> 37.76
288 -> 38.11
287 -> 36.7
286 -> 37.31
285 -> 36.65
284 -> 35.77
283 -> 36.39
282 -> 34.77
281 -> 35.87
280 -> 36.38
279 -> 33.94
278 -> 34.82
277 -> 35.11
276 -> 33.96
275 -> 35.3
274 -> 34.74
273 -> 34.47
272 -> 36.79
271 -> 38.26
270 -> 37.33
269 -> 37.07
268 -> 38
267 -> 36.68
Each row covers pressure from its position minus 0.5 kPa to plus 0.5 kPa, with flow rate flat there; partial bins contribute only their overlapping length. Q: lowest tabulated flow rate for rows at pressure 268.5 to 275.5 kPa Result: 34.47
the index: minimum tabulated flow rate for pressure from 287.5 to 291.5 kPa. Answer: 37.63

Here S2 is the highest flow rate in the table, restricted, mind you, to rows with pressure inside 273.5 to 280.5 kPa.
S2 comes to 36.38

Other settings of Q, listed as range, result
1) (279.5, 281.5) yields 35.87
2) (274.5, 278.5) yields 33.96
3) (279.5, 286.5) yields 34.77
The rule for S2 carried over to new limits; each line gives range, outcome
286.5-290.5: 38.91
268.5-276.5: 38.26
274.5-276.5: 35.3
